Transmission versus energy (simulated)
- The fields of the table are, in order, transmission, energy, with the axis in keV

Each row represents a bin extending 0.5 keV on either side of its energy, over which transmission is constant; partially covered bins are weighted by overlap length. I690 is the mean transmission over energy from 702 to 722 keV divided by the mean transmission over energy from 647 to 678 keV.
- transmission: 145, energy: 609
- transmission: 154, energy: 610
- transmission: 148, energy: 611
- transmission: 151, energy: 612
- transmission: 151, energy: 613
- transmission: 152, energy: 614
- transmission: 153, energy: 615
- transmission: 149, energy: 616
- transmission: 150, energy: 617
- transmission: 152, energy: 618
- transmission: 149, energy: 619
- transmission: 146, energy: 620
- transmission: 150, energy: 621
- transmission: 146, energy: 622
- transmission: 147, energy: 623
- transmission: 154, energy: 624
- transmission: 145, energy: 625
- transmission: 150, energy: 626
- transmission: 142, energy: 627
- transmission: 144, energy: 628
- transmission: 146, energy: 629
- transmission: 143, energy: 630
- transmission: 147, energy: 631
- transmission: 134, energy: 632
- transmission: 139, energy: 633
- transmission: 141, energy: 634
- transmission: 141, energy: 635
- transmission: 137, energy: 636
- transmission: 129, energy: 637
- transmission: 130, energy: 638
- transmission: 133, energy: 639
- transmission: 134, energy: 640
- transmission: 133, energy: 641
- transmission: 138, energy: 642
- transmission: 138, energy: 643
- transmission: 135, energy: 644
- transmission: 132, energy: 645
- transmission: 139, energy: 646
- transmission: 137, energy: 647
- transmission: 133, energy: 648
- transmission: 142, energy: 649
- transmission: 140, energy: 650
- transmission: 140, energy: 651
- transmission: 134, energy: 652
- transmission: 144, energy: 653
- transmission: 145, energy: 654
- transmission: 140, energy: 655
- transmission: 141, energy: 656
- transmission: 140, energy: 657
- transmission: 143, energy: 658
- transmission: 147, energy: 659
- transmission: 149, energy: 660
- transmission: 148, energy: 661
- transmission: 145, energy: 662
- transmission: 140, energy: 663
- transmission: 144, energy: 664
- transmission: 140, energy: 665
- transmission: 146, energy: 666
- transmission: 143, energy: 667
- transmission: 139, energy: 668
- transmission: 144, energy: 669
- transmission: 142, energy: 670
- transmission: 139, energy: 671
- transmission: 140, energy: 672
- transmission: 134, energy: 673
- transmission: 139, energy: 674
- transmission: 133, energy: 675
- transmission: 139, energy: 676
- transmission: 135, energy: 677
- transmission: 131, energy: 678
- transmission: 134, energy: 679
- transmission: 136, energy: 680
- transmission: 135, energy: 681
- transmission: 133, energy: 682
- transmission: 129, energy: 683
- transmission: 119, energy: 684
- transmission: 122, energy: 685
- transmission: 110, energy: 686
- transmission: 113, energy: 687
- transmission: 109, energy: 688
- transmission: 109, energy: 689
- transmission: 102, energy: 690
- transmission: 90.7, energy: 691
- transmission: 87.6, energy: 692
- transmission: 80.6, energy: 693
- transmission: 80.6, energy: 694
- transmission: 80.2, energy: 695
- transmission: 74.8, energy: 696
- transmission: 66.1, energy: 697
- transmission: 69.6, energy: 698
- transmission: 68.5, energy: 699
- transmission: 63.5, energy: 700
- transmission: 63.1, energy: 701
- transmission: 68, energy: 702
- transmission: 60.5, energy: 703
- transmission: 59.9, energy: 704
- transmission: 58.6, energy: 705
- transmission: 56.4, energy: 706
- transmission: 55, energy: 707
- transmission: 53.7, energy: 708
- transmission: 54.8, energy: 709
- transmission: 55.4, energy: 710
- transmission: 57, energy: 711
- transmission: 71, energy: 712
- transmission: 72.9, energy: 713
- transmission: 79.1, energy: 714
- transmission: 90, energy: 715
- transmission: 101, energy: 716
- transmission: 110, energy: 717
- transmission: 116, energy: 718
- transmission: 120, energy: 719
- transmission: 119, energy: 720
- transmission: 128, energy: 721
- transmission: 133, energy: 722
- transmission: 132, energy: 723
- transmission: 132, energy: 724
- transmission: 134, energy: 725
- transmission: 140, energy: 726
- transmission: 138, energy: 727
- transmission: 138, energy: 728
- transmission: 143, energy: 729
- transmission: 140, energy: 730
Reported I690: 0.58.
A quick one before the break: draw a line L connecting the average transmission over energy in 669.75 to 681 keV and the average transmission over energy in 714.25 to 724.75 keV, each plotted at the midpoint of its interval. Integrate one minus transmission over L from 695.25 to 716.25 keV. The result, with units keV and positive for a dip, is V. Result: 9.7 keV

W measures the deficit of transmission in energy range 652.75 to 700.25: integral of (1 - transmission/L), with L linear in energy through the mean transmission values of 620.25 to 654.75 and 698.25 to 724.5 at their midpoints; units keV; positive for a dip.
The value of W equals -4.8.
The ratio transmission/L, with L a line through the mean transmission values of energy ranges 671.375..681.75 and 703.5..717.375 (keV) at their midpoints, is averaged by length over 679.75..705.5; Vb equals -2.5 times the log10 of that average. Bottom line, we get 0.16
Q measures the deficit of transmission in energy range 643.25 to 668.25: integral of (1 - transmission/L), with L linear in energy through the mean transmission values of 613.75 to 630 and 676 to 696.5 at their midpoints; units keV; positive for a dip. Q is -2.42 keV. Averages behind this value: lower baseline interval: 148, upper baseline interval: 111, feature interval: 141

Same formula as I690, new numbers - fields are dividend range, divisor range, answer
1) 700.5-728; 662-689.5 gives 0.69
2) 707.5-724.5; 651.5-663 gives 0.67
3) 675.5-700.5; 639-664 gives 0.75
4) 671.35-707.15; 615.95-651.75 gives 0.71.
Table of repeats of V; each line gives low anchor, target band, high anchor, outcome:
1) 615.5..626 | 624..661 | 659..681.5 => 1.28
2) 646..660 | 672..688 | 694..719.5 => -3.34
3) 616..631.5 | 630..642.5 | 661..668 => 0.81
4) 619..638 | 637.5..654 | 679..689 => 0.02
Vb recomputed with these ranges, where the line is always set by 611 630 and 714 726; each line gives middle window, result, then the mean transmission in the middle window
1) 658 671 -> -0.06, 144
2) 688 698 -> 0.42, 86.1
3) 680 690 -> 0.08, 120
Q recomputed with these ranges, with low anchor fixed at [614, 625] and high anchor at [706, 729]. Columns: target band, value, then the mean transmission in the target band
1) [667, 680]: -1.55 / 138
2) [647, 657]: -0.47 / 140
